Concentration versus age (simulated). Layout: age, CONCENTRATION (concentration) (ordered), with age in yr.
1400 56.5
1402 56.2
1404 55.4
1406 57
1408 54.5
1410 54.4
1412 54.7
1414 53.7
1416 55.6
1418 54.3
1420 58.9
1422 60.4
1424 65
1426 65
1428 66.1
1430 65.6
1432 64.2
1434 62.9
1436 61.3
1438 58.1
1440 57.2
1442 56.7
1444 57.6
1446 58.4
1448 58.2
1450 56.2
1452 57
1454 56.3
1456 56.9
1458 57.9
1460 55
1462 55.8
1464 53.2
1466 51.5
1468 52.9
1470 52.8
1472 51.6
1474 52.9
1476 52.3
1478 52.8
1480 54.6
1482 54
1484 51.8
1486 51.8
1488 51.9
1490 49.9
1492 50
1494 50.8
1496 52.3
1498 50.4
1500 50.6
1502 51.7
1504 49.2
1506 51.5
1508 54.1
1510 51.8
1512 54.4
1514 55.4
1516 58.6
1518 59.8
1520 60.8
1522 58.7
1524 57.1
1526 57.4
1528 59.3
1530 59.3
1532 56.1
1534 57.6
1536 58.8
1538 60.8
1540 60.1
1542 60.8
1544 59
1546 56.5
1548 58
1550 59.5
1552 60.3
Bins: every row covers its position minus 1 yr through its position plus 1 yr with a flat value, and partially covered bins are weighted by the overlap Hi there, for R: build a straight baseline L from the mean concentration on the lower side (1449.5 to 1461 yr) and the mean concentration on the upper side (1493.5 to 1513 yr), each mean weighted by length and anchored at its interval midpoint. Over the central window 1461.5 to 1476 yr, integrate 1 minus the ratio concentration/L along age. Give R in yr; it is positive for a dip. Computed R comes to 0.6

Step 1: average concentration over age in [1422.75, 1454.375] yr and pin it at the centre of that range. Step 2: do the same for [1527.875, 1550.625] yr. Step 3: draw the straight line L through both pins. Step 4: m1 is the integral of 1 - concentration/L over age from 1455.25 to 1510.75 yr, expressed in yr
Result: 6.7 yr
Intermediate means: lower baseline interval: 60.4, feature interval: 52.6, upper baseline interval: 58.8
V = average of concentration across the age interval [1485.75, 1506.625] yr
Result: 50.9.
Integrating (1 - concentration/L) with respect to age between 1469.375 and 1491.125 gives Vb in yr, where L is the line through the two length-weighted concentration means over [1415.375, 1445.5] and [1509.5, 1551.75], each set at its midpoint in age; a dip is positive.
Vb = 2.6 yr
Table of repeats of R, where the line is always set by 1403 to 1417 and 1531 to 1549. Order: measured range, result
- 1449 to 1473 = 0.72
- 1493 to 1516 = 2.14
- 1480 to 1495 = 1.45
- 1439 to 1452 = -0.31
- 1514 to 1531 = -0.15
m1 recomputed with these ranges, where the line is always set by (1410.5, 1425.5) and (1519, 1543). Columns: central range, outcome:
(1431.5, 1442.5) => -0.4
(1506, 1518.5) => 0.7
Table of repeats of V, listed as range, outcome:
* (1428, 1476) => 57.1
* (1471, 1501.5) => 51.8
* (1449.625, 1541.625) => 54.7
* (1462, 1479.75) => 52.8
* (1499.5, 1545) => 56.7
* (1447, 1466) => 56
